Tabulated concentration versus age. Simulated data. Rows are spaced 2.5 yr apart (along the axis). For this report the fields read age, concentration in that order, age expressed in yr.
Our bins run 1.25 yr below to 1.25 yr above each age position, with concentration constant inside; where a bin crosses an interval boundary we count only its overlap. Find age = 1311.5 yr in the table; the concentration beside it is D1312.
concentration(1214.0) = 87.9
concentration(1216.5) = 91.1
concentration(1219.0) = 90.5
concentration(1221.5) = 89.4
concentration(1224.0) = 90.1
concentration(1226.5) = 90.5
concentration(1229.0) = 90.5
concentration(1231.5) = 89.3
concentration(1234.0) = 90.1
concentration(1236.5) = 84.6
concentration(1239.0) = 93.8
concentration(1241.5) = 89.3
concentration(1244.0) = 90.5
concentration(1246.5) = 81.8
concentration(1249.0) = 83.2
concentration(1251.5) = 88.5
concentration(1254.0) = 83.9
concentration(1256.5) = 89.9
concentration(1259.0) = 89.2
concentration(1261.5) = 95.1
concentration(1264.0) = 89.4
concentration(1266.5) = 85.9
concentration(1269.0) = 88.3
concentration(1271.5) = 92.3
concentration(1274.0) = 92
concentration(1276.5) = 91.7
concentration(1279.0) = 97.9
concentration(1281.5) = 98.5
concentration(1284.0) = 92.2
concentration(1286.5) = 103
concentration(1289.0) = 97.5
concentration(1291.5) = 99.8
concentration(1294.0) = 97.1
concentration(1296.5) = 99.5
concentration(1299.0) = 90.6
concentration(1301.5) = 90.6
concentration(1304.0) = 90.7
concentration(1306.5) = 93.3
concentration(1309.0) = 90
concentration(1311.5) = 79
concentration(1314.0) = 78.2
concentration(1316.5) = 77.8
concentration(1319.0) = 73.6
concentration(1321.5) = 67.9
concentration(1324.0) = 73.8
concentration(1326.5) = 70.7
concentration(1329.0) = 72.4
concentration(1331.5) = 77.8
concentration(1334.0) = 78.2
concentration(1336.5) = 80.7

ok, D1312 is 79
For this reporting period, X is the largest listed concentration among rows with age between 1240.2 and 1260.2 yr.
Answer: 90.5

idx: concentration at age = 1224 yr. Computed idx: 90.1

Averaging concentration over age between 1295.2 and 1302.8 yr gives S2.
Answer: 93.6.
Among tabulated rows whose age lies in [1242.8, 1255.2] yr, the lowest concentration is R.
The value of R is 81.8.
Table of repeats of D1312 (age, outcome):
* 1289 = 97.5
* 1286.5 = 103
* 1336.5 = 80.7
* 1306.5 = 93.3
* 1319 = 73.6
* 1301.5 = 90.6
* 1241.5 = 89.3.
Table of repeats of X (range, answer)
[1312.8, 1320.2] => 78.2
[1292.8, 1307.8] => 99.5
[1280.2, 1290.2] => 103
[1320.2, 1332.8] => 77.8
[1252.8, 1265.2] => 95.1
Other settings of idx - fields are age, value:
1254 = 83.9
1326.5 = 70.7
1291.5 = 99.8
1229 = 90.5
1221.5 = 89.4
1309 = 90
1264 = 89.4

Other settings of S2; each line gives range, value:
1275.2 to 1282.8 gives 96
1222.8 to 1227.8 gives 90.3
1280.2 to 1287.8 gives 97.9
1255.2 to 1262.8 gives 91.3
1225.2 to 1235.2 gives 90.1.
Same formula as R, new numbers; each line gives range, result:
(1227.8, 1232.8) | 89.3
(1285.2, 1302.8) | 90.6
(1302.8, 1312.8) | 79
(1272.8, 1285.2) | 91.7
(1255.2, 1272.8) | 85.9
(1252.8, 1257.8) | 83.9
